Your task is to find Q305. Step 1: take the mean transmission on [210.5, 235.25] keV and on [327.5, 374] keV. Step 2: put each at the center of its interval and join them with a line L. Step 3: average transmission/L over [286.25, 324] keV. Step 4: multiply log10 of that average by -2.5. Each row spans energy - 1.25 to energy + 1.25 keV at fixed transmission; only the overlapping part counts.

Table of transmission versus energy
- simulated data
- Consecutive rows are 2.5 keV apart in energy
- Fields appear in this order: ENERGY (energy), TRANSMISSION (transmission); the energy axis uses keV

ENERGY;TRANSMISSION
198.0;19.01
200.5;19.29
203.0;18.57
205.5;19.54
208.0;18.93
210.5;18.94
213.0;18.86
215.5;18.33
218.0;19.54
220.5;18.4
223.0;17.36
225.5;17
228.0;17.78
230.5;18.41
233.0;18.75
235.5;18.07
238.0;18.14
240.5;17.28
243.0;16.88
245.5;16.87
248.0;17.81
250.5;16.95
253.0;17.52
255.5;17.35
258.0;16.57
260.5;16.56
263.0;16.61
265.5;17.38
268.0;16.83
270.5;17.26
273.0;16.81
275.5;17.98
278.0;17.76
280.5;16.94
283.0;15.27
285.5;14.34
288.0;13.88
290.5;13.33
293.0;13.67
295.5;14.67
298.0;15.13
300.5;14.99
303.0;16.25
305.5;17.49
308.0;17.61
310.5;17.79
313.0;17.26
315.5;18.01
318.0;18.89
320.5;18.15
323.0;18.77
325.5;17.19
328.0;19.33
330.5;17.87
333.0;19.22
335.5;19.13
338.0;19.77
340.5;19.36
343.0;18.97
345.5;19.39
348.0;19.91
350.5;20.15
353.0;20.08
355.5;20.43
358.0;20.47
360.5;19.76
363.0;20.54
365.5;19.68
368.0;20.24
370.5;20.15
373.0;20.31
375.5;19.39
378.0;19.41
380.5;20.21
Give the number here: 0.176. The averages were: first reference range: 18.3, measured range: 16.3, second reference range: 19.7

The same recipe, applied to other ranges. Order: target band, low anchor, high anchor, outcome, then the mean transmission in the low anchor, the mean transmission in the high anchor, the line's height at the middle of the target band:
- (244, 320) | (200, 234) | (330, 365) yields 0.16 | 18.5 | 19.7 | 19.1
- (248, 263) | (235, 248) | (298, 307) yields 0.01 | 17.4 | 16.1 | 17.1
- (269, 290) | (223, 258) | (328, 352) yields 0.13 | 17.6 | 19.3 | 18.2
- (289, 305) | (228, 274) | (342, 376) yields 0.24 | 17.4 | 20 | 18.5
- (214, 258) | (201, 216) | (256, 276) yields 0.01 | 18.9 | 17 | 18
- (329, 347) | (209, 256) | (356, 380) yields 0.02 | 17.9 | 20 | 19.6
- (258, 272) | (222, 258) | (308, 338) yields 0.06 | 17.5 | 18.4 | 17.8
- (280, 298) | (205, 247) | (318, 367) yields 0.28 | 18.2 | 19.4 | 18.8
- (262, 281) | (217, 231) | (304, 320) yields 0.04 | 18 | 17.8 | 17.9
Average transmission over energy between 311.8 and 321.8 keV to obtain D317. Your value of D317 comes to 18.1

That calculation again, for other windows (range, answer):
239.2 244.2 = 17.1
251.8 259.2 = 17.1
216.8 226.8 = 18.1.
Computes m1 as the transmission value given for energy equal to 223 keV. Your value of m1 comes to 17.36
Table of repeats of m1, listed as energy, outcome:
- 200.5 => 19.29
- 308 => 17.61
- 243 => 16.88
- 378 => 19.41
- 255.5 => 17.35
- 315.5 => 18.01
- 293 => 13.67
